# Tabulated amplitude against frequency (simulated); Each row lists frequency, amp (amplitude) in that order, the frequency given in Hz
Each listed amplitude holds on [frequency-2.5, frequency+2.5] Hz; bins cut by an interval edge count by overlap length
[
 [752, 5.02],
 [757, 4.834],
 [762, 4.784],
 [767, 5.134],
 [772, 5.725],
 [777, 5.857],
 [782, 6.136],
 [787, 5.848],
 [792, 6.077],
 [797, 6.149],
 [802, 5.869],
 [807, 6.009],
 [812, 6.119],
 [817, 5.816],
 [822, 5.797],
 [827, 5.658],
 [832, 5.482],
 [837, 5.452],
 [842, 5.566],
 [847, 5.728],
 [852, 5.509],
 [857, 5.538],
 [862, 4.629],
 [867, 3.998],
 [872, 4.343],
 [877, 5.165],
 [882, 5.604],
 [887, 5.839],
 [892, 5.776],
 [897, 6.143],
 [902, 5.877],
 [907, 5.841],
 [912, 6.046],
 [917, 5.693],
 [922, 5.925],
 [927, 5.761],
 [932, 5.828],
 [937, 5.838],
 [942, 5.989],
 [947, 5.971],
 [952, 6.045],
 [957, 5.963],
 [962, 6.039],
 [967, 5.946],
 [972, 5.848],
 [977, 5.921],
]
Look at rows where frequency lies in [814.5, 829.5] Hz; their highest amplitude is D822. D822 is 5.816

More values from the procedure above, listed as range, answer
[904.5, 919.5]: 6.046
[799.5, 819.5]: 6.119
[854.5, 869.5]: 5.538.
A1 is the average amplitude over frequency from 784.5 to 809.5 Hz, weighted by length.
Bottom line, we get 5.99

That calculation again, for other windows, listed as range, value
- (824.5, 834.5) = 5.57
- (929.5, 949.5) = 5.91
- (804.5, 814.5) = 6.06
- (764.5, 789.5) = 5.74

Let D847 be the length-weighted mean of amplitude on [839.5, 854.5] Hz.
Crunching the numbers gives 5.6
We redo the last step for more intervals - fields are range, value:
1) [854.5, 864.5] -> 5.08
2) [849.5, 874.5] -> 4.8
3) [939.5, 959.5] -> 5.99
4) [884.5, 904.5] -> 5.91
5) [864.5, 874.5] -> 4.17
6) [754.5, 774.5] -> 5.12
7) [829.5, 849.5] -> 5.56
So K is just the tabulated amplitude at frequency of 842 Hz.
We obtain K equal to 5.566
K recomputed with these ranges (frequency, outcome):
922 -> 5.925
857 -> 5.538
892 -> 5.776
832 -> 5.482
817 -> 5.816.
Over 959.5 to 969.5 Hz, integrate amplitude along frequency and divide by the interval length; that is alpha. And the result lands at 5.99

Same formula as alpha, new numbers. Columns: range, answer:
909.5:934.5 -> 5.85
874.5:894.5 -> 5.6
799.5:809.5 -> 5.94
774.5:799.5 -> 6.01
